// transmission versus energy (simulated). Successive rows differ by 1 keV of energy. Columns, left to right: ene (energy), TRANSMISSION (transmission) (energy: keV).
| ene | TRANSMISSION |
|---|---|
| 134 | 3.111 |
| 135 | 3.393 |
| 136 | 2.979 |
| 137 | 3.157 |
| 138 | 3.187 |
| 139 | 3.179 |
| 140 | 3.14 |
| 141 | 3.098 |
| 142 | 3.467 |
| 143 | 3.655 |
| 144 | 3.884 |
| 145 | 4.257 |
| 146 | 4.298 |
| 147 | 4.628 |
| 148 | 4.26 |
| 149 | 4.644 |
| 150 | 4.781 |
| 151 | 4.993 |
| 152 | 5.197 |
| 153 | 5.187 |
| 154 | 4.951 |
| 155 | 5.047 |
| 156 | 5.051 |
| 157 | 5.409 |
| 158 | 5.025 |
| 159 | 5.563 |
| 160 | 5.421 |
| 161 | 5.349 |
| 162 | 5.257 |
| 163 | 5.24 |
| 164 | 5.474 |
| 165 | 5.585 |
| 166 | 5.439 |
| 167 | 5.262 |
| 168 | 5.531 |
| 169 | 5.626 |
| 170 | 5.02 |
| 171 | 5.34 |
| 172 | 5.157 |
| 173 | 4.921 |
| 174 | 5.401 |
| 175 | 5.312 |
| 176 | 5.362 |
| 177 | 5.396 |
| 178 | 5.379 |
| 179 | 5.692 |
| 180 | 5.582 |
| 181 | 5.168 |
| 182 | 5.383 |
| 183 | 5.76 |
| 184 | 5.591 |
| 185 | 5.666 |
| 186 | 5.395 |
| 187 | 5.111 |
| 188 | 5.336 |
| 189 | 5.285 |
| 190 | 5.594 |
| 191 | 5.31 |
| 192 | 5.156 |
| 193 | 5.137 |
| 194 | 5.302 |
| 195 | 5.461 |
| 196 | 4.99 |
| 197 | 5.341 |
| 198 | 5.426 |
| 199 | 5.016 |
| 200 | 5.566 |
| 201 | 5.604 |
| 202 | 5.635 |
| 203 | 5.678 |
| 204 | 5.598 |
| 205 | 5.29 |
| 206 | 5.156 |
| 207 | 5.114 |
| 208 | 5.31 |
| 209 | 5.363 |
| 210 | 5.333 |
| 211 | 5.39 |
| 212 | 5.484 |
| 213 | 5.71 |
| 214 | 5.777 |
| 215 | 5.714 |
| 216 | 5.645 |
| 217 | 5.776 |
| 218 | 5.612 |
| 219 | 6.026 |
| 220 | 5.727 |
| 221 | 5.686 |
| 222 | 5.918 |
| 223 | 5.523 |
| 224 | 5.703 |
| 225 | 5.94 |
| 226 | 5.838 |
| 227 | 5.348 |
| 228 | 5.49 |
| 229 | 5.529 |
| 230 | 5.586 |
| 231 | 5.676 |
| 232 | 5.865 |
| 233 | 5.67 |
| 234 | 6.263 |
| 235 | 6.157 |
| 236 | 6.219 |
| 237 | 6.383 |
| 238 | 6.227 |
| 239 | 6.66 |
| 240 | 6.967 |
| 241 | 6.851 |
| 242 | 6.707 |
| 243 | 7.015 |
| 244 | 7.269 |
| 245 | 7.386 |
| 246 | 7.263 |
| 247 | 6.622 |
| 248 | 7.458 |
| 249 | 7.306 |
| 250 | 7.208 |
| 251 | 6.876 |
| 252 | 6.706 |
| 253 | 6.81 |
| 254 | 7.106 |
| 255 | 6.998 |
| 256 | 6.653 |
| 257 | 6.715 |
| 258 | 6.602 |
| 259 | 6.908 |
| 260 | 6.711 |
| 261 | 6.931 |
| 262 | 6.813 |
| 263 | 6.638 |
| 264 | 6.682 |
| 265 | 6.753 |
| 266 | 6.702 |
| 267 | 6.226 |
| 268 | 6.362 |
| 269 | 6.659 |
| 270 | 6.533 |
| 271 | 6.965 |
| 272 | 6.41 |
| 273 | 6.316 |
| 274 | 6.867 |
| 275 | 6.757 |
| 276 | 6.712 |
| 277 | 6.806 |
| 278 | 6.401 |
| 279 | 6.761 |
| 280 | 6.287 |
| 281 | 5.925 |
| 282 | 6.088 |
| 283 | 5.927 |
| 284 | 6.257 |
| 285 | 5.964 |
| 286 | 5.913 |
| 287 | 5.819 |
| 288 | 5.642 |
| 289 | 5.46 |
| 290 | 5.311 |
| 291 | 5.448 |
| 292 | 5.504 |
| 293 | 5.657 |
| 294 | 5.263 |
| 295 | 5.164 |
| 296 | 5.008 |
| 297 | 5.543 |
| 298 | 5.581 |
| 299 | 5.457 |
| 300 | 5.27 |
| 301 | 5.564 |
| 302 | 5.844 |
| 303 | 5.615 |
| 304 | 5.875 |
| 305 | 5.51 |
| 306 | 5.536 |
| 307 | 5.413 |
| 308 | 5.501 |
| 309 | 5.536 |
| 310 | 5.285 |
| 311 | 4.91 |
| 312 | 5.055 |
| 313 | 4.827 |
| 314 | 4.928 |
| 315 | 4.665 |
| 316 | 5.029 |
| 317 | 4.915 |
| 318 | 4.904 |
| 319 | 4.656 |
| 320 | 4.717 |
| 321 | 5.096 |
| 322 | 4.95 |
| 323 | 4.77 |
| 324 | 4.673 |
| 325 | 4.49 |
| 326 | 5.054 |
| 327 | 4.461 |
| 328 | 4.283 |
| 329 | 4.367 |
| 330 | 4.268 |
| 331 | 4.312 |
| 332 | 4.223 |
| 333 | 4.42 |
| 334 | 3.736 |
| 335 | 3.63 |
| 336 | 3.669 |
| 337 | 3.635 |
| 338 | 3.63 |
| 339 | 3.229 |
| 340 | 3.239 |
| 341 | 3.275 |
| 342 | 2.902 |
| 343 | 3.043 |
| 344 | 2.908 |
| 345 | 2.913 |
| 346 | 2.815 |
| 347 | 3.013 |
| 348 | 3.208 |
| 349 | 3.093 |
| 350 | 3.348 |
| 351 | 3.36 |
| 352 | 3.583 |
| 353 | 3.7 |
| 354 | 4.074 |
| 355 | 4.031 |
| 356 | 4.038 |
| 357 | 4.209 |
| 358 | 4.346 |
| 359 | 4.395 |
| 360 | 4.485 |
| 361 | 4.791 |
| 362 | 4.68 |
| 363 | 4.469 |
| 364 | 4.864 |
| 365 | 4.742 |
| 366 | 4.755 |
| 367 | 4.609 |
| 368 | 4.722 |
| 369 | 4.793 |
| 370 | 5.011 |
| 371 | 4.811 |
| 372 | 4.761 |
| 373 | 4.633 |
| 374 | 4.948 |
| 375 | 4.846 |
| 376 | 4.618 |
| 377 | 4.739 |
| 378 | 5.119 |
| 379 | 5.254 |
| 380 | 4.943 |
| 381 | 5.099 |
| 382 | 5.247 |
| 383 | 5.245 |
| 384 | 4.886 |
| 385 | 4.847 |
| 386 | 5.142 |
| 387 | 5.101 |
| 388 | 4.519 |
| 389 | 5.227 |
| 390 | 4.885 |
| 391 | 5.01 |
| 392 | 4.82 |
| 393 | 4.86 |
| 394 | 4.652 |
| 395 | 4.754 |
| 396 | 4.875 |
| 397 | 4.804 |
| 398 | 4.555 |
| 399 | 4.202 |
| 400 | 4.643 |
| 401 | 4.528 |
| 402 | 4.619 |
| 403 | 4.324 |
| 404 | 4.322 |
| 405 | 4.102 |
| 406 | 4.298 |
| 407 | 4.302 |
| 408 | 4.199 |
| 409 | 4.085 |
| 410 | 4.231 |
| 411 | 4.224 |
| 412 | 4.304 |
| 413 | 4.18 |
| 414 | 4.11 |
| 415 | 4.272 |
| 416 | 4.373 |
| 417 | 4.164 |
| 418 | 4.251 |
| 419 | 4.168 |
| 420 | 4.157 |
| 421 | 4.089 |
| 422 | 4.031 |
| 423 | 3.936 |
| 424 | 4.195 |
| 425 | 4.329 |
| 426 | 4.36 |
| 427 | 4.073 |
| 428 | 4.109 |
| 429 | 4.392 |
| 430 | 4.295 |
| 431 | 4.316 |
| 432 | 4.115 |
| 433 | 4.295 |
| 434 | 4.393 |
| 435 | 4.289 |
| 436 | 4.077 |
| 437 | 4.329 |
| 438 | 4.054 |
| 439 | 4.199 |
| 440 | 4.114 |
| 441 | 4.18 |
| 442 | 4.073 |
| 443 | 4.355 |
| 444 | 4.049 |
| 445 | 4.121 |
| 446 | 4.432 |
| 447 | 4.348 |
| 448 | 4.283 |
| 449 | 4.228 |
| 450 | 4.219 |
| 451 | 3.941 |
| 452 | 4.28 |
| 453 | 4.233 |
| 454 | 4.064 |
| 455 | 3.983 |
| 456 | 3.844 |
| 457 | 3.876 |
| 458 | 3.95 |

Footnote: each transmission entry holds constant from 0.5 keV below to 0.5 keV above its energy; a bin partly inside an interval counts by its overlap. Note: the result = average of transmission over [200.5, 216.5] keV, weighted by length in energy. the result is 5.49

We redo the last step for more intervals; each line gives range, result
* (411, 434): 4.21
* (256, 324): 5.83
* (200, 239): 5.69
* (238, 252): 7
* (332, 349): 3.35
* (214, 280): 6.43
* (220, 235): 5.73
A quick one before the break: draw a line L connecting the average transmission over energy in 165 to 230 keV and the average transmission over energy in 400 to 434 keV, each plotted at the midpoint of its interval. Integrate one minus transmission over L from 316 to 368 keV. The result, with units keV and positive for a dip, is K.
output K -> 6.5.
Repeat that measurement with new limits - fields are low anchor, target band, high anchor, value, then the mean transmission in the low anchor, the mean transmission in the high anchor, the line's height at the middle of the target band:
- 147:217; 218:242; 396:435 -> -4.1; 5.33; 4.28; 5.11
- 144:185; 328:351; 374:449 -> 5.7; 5.19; 4.46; 4.67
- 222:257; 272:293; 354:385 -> -0.8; 6.45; 4.73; 5.88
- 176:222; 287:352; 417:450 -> 3.5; 5.46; 4.21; 4.82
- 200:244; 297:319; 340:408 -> -1.2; 5.83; 4.39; 5.02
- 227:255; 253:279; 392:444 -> -1.9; 6.55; 4.3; 6.23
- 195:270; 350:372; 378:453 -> 2.4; 6.14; 4.43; 4.94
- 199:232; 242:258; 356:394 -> -4.7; 5.58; 4.81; 5.41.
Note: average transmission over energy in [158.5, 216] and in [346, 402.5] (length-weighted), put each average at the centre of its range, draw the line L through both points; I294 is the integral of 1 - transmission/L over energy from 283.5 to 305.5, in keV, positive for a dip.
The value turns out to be -3.0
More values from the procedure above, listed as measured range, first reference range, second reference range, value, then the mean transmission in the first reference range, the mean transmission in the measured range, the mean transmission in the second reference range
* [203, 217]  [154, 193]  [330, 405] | -0.9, 5.35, 5.47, 4.32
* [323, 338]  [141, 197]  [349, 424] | 1.4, 5.12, 4.23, 4.51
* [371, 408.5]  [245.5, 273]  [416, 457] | 0.9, 6.79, 4.76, 4.18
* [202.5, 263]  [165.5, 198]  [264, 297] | -4.5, 5.36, 6.19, 6.12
